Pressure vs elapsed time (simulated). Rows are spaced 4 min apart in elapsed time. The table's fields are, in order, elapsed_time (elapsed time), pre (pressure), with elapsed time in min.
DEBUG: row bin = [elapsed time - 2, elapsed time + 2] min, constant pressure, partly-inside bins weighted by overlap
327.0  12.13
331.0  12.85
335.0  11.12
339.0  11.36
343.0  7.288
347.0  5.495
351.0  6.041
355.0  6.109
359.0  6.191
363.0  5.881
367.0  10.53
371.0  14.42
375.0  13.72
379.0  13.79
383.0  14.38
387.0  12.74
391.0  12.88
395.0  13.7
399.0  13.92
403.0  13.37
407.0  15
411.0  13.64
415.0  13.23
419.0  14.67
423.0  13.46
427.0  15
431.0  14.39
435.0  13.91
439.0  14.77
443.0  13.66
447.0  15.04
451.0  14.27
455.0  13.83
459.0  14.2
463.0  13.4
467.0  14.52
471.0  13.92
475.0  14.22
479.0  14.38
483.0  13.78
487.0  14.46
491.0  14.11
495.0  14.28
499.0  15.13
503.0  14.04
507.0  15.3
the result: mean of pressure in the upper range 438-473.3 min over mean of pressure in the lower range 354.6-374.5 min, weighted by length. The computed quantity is 1.54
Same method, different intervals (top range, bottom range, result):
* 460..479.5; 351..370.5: 1.85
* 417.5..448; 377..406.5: 1.05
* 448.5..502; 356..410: 1.16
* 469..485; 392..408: 1.02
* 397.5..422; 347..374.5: 1.68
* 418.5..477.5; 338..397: 1.38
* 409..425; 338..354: 1.91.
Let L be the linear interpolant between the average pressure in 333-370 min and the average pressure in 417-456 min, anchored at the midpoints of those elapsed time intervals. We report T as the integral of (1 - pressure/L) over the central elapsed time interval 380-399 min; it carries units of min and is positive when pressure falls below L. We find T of -4.8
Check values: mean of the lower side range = 7.96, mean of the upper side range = 14.3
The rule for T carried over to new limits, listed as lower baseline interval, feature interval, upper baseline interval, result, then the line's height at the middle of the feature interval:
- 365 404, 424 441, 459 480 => -0.9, 13.8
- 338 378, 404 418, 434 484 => -2.9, 11.6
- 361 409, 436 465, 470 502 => -0.8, 13.8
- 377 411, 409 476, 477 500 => -0.5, 14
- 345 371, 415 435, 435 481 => -3.9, 11.9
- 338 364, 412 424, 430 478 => -2.3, 11.6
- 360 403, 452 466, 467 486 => -0.1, 13.8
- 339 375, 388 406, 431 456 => -4.0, 11.1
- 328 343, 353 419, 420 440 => 3.9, 12.9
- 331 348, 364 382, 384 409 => -1.2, 11.9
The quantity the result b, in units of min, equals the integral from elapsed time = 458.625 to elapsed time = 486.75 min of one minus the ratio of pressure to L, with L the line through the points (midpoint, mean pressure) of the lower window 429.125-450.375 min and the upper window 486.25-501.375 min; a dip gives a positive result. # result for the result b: 0.7 min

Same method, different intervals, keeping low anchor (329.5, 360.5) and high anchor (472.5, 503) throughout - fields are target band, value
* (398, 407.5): -2.89 min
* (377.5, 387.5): -3.97 min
